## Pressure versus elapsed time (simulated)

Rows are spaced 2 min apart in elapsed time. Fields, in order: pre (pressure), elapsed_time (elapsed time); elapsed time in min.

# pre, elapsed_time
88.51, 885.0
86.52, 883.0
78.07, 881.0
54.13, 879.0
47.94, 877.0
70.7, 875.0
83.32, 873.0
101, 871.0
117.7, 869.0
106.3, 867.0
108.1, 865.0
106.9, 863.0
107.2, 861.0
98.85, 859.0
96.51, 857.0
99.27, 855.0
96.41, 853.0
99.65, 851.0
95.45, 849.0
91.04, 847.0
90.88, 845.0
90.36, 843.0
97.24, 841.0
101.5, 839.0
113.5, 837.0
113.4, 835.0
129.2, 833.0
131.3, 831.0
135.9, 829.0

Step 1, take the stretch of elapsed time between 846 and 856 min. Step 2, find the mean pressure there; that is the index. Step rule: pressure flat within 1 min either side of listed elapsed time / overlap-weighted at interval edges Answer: 96.4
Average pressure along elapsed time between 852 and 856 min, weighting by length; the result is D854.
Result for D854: 97.8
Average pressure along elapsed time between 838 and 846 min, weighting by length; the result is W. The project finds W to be 95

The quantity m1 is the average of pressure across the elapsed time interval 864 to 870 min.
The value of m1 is 111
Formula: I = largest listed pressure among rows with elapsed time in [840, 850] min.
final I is 97.24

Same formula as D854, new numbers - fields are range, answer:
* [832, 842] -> 111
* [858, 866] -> 105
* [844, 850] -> 92.5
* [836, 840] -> 108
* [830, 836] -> 125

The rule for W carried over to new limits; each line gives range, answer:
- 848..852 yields 97.6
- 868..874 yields 101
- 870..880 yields 71.4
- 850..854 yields 98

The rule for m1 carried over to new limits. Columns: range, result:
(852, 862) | 99.6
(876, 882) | 60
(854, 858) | 97.9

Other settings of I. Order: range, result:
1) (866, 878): 117.7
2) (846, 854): 99.65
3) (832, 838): 129.2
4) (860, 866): 108.1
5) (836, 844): 113.5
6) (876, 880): 54.13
